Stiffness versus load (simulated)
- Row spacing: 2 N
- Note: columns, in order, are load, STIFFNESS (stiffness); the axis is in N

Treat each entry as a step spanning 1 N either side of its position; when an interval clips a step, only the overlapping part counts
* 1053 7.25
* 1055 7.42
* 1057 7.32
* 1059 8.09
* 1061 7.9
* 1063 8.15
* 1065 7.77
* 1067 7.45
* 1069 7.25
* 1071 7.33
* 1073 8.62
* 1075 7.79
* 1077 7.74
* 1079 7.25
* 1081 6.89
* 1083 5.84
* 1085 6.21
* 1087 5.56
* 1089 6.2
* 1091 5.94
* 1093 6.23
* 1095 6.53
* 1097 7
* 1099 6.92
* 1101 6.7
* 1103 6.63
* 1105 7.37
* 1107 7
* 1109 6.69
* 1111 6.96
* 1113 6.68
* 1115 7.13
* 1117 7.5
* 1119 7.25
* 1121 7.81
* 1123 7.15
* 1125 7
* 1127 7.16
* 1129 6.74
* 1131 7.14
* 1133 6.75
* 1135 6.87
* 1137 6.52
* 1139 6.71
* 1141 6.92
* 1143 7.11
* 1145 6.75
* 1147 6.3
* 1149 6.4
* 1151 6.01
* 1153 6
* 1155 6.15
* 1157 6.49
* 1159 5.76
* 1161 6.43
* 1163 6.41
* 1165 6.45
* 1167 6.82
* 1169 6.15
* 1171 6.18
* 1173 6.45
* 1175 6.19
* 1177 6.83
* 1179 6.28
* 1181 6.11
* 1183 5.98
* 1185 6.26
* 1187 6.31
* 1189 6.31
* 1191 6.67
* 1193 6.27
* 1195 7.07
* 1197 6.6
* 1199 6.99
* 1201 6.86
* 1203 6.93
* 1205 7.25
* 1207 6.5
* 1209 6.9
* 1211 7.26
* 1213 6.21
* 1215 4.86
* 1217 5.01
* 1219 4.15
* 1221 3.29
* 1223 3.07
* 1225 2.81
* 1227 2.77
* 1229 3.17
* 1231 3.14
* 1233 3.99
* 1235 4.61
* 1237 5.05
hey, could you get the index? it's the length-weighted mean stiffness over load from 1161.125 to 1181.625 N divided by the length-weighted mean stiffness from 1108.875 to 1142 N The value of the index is 0.91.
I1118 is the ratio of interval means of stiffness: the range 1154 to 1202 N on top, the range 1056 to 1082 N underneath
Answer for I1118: 0.84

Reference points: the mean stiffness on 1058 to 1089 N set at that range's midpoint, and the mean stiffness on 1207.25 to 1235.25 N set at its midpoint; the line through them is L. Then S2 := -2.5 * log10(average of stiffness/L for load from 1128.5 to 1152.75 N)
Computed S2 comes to -0.12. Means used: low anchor 7.29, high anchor 4.42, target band 6.66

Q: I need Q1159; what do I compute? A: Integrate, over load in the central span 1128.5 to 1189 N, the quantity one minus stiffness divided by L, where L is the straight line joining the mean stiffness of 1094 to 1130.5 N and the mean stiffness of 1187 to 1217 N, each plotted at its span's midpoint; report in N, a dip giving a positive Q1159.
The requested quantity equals 3.0 N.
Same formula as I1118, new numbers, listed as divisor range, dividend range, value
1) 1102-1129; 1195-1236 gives 0.73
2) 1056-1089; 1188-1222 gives 0.85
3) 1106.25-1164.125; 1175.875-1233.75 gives 0.83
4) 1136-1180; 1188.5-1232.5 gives 0.85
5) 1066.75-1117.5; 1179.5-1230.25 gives 0.82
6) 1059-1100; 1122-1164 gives 0.94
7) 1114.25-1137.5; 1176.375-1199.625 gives 0.91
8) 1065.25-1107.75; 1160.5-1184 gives 0.92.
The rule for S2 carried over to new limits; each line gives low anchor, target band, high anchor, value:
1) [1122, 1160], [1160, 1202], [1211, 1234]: -0.213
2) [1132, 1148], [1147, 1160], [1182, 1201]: 0.091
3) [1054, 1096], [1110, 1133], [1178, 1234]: -0.090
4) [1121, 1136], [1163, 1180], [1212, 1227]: -0.140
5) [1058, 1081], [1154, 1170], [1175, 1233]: -0.010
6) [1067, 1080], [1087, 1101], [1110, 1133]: 0.157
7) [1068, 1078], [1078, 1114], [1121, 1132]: 0.136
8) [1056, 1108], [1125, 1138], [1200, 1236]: -0.096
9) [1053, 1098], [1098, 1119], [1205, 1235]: -0.070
